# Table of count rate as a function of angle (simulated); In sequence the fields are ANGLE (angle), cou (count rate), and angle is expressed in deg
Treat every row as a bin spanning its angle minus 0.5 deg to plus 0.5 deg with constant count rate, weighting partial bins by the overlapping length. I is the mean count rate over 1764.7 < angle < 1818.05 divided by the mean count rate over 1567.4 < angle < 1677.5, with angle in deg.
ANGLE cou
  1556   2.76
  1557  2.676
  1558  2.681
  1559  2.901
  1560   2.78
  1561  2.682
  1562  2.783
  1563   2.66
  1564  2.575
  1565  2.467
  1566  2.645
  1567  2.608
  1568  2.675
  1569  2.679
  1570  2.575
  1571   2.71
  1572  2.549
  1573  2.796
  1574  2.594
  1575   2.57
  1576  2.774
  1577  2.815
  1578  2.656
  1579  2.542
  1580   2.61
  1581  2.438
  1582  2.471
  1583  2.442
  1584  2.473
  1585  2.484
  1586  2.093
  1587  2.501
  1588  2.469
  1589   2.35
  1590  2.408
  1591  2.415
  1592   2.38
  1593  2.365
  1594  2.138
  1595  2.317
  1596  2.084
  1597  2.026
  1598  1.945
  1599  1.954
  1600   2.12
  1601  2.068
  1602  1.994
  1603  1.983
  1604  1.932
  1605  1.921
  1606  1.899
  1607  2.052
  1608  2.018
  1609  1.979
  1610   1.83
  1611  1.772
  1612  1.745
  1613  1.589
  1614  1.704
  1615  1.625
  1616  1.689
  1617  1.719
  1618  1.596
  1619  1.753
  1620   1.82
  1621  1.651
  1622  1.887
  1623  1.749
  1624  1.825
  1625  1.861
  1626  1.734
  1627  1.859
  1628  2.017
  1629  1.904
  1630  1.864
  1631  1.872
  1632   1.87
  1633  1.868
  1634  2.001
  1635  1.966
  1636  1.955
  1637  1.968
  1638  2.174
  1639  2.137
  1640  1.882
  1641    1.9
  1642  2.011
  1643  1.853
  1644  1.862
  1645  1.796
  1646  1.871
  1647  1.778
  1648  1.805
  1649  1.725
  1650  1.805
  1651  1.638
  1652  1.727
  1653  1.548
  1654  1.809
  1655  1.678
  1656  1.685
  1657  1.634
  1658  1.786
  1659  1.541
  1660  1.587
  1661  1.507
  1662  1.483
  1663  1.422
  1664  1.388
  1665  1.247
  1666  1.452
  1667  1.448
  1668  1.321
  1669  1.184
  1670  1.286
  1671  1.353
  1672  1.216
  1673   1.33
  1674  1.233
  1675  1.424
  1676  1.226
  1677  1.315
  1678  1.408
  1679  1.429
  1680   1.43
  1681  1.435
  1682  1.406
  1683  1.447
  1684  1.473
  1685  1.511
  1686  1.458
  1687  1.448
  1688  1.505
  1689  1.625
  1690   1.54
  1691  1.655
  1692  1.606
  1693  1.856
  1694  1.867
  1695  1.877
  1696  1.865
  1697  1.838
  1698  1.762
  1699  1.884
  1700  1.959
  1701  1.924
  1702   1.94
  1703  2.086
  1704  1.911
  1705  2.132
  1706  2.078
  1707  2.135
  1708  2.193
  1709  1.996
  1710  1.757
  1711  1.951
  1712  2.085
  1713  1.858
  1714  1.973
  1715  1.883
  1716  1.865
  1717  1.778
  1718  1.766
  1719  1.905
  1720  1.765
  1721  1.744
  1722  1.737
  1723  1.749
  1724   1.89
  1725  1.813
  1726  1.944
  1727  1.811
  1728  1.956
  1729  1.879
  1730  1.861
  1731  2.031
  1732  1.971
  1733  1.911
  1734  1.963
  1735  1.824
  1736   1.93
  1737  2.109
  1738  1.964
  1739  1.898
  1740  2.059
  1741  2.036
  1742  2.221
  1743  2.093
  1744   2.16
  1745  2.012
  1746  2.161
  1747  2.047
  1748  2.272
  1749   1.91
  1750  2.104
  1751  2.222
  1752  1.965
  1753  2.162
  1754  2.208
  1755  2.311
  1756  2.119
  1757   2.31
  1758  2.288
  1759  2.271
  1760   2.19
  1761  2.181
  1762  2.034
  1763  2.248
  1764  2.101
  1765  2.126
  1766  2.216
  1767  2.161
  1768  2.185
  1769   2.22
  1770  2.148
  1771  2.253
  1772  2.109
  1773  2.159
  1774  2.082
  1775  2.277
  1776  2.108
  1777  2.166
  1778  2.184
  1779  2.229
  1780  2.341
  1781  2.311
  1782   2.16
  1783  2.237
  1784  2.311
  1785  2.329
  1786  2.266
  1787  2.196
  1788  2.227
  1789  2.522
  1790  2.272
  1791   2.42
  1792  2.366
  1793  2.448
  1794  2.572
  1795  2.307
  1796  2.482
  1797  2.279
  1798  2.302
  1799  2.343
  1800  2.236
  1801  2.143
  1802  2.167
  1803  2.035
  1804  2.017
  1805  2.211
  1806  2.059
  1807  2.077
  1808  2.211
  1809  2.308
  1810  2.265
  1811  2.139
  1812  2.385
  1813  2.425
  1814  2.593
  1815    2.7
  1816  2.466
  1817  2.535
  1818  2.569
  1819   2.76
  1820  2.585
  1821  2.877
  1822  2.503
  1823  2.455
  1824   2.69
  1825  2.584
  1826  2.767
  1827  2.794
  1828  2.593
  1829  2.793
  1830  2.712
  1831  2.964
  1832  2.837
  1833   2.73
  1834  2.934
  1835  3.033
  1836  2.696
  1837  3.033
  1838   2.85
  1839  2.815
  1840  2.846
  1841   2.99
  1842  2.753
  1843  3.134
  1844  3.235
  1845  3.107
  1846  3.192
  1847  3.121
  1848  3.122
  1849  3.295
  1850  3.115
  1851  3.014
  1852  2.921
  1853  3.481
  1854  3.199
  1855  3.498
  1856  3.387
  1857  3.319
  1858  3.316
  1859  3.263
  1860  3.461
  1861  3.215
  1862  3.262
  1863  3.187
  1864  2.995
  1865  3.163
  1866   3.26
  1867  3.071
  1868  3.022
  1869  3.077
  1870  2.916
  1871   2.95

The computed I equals 1.17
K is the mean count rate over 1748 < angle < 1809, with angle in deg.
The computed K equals 2.22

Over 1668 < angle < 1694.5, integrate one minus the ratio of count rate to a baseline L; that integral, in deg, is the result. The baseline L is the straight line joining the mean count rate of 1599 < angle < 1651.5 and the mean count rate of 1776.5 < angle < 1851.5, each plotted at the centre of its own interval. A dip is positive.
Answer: 8.0 deg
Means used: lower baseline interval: 1.86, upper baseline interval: 2.56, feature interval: 1.45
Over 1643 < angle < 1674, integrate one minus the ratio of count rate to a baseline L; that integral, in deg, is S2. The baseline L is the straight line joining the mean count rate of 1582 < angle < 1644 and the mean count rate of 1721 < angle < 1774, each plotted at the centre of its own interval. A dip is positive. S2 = 7.0 deg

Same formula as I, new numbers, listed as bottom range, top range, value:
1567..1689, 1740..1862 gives 1.32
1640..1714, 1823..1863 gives 1.82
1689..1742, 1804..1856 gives 1.45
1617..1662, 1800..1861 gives 1.53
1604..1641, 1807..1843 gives 1.43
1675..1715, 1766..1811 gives 1.29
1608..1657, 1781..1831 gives 1.32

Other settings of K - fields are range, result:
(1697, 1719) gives 1.94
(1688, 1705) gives 1.82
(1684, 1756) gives 1.92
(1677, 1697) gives 1.57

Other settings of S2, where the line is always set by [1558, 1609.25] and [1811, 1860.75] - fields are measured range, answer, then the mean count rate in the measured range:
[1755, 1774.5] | 4.1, 2.18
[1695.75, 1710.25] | 3.7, 1.97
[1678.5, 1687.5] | 4.0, 1.45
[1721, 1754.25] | 8.8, 1.99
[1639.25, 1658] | 5.5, 1.78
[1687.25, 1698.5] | 3.9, 1.72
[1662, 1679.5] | 8.4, 1.34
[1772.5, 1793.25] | 3.9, 2.27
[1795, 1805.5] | 2.2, 2.23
